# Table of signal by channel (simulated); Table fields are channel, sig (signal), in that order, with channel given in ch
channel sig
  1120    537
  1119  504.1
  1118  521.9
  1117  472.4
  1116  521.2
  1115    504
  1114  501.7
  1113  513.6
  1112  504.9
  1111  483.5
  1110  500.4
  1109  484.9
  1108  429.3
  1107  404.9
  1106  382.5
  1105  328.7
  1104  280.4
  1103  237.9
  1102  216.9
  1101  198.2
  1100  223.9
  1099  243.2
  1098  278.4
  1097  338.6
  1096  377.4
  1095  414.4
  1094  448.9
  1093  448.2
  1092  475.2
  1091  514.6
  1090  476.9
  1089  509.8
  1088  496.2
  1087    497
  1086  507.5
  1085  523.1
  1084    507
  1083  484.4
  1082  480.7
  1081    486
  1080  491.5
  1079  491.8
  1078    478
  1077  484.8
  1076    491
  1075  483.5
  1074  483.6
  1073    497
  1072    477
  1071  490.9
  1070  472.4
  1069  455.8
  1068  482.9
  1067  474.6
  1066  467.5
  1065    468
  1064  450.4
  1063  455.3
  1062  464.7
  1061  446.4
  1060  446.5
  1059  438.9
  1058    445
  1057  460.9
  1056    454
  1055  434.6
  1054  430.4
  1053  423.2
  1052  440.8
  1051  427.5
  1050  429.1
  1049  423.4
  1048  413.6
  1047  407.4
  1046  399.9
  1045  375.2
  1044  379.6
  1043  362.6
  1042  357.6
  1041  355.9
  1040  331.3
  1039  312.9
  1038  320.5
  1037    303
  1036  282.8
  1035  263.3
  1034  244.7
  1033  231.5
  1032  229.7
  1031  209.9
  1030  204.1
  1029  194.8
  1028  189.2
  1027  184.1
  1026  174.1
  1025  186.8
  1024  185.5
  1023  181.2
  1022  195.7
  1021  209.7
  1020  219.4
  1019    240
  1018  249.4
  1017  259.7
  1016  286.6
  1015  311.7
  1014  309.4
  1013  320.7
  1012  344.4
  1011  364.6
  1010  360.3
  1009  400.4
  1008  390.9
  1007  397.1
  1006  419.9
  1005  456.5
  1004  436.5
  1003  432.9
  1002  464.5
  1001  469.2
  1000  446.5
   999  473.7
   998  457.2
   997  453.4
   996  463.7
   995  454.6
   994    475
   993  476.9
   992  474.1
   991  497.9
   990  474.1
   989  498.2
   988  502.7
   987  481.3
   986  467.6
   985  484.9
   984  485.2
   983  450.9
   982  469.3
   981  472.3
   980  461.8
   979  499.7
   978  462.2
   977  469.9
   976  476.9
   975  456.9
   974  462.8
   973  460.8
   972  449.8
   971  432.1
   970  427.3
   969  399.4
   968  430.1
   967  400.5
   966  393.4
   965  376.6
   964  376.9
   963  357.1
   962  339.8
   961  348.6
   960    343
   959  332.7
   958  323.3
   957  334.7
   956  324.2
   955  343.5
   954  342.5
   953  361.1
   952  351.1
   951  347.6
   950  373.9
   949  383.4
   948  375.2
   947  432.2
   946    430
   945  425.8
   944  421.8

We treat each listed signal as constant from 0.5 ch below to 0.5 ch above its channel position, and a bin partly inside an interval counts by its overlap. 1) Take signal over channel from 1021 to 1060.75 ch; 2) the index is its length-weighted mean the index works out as 326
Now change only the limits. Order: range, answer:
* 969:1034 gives 378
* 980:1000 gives 473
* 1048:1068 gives 446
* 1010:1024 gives 269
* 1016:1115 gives 384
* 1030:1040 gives 267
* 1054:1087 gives 474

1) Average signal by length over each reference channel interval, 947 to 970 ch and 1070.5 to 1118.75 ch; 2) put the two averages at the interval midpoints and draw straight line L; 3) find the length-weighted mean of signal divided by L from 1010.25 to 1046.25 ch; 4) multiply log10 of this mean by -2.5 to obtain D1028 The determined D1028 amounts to 0.43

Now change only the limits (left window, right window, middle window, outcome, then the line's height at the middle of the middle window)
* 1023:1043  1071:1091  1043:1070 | -0.19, 370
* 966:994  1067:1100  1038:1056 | 0.17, 460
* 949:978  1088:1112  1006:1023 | 0.26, 386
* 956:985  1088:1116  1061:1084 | -0.18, 405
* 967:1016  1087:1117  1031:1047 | 0.32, 426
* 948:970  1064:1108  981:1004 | -0.23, 381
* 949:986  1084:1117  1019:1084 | 0.10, 413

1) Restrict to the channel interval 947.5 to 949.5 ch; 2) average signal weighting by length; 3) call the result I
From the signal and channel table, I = 379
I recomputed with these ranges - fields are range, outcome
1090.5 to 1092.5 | 495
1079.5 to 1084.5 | 490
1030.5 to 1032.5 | 220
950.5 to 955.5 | 349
